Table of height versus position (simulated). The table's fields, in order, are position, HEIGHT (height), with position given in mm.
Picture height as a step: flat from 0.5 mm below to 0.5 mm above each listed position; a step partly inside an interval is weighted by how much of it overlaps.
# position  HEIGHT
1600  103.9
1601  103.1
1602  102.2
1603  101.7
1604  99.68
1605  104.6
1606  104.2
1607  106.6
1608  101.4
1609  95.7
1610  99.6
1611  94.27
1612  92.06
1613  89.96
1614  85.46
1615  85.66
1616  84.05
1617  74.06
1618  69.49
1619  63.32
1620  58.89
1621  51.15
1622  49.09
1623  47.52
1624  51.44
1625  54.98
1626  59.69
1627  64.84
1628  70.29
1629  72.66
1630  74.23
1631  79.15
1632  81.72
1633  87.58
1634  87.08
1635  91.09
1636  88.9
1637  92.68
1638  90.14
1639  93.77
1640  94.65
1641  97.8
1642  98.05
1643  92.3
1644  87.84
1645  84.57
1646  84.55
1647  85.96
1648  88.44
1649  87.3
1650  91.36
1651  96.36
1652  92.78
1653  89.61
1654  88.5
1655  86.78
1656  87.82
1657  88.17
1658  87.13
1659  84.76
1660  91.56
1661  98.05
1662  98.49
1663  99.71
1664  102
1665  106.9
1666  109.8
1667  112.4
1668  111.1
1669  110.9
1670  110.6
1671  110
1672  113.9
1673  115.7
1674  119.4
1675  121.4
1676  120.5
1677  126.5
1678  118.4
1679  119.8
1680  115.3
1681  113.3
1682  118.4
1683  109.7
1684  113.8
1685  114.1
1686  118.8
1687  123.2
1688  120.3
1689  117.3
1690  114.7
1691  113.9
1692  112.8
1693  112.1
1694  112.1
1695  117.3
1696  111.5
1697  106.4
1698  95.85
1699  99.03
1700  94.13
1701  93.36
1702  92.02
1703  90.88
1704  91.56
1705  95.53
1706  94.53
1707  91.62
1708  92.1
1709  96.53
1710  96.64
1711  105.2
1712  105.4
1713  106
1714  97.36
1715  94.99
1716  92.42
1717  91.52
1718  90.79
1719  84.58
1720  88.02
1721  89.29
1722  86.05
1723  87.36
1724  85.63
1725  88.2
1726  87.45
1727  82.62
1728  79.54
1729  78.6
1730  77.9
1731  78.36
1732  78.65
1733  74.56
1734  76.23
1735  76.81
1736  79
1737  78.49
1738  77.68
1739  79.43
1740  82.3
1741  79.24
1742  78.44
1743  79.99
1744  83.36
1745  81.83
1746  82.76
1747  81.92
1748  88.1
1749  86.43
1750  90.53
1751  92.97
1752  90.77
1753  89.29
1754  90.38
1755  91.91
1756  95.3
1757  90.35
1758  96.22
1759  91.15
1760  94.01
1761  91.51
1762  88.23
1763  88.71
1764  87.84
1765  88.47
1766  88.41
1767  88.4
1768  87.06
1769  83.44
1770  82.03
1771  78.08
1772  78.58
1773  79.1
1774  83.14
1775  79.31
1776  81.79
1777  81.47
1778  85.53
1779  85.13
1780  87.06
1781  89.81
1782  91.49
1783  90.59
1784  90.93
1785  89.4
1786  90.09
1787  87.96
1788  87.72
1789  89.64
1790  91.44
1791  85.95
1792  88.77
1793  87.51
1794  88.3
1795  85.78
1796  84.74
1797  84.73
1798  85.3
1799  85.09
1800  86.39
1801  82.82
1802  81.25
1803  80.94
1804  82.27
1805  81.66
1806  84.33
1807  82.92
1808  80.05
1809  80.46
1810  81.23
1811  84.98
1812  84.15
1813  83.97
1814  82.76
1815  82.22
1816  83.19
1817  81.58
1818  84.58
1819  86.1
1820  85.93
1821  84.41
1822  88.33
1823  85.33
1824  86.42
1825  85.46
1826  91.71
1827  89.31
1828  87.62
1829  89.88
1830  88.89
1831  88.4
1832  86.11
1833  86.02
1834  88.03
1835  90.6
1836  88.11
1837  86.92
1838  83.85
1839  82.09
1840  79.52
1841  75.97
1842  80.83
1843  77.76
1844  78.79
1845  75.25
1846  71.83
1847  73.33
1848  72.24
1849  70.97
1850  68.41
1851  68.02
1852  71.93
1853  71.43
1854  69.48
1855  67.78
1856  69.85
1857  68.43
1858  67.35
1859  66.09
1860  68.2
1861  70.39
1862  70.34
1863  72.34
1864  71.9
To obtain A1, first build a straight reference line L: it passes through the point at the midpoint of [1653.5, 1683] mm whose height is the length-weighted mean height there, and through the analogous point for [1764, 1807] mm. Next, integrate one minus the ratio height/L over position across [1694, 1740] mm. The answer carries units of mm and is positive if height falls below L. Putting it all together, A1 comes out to 3.6 mm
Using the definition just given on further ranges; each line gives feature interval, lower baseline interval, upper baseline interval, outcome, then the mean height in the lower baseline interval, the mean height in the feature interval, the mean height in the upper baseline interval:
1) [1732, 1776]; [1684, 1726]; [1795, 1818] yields 3.4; 100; 84.8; 83.1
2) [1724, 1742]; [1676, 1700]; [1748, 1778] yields 3.3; 114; 79.8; 87.4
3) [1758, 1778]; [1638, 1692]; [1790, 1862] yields 0.8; 104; 85.6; 81.1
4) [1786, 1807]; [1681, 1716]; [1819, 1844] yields 1.2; 105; 85.7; 85.6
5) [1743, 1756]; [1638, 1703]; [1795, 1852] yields 0.7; 104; 87.5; 82.7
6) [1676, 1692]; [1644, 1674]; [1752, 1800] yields -3.7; 97.3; 117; 87.4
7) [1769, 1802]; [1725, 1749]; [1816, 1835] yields -0.7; 80.4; 85.7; 86.9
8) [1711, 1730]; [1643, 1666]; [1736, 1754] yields -0.9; 91.7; 89.9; 83.8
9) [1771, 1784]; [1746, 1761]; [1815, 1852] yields 0.5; 90.4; 84.4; 82.4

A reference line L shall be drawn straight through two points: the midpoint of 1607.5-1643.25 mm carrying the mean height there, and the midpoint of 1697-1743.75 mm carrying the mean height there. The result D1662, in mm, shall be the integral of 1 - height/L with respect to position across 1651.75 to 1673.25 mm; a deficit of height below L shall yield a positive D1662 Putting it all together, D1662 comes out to -4.4 mm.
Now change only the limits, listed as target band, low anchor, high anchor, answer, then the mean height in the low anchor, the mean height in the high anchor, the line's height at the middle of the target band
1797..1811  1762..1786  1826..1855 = 0.05 mm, 85.6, 80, 83.1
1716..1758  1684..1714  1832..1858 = 5.55 mm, 105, 76.7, 97.4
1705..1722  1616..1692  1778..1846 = -0.70 mm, 94.2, 85.2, 90.8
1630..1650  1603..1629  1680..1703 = -0.06 mm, 78.7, 110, 88.6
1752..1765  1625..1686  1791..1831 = -0.30 mm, 97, 85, 89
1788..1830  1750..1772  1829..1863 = -1.64 mm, 89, 76.6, 82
